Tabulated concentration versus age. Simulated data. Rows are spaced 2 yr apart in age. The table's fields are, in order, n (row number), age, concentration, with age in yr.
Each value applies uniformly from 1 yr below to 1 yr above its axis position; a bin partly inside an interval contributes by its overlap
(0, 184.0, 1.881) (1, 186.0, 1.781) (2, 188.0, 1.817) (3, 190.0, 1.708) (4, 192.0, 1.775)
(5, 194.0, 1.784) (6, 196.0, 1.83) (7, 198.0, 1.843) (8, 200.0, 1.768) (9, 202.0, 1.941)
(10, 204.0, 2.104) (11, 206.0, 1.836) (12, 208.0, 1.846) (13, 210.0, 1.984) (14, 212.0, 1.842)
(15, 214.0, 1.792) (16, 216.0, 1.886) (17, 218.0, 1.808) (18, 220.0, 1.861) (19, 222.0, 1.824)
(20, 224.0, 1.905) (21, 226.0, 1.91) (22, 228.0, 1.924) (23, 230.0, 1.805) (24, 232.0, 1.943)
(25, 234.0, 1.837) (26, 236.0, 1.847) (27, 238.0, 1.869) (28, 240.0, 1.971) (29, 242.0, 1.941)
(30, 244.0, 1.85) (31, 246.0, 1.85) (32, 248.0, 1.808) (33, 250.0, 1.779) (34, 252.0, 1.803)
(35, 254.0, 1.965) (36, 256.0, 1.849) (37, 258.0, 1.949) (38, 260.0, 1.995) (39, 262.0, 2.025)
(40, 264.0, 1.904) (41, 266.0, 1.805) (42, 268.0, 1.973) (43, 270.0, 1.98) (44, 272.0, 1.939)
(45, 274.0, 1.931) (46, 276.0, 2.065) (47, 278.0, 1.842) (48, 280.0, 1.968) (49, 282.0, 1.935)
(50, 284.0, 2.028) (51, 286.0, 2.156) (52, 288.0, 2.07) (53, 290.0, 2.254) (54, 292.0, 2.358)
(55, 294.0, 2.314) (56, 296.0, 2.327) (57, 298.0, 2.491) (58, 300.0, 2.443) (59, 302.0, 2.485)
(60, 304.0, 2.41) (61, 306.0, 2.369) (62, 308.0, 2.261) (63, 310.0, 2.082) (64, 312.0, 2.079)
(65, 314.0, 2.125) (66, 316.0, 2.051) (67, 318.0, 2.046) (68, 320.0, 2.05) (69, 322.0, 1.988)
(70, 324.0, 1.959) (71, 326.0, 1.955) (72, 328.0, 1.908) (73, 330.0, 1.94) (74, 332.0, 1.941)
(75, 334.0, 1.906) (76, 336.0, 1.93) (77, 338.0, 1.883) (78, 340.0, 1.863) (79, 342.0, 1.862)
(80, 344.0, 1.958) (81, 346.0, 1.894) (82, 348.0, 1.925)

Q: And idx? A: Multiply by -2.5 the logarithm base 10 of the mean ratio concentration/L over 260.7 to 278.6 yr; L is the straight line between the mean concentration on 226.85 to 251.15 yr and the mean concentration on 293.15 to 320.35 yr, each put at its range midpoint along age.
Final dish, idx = 0.05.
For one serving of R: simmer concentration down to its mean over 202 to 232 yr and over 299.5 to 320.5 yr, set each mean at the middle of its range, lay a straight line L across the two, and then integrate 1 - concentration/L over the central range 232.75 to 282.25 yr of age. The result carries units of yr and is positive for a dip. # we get 3.0 yr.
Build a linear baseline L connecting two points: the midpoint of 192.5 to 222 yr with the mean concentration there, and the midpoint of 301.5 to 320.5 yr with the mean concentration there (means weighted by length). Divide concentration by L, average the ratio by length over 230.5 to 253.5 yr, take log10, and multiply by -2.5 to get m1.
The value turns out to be 0.06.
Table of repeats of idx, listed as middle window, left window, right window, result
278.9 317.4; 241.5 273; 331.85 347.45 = -0.17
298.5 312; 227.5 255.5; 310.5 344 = -0.20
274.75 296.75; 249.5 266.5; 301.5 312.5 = 0.00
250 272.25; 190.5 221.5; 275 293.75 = 0.05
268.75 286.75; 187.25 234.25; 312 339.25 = -0.03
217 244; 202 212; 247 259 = 0.01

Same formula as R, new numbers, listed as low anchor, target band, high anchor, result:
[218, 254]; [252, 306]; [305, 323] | -2.3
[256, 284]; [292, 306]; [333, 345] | -3.5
